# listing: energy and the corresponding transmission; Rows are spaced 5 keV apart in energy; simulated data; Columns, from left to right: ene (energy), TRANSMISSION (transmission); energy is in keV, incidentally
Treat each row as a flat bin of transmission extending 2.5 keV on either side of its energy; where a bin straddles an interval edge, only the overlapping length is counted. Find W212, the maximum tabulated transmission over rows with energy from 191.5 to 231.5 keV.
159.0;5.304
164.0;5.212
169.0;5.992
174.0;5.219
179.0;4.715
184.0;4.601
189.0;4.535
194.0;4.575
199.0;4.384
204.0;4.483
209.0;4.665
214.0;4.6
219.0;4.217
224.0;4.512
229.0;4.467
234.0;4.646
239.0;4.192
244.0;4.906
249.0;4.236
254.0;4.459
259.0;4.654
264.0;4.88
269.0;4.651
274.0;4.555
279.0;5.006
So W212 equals 4.665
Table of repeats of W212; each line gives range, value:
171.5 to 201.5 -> 5.219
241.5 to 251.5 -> 4.906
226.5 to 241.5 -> 4.646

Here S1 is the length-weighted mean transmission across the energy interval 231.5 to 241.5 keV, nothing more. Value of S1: 4.42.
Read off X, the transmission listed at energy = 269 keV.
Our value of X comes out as 4.651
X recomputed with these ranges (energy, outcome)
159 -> 5.304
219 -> 4.217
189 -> 4.535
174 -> 5.219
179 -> 4.715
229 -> 4.467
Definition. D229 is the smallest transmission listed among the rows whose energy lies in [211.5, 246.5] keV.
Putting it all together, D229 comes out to 4.192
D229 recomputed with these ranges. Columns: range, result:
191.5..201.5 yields 4.384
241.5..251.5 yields 4.236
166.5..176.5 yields 5.219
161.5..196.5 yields 4.535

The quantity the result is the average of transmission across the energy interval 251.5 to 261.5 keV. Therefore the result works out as 4.56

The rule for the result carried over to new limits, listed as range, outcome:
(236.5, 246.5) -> 4.55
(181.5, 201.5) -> 4.52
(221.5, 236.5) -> 4.54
